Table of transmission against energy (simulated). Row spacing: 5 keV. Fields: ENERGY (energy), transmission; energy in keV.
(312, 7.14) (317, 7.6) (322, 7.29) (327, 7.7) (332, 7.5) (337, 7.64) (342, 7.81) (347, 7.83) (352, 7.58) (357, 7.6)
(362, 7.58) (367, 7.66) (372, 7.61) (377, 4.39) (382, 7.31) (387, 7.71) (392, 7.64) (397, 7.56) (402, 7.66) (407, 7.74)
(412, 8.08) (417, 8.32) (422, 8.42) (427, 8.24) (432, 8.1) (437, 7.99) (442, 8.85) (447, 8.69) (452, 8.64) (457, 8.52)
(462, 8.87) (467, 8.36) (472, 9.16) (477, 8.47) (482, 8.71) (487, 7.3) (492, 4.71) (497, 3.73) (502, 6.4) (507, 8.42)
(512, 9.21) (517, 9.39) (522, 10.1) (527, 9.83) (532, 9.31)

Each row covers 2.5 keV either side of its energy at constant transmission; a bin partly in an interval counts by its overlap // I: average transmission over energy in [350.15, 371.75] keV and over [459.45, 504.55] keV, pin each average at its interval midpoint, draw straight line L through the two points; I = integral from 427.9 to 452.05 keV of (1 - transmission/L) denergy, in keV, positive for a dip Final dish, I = -3.3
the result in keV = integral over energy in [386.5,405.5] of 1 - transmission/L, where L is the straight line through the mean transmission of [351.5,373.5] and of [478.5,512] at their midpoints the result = -0.60 keV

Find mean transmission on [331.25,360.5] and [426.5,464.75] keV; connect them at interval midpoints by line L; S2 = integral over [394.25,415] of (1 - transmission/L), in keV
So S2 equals 1.0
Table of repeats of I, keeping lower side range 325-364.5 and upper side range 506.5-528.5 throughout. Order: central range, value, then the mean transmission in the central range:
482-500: 6.7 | 5.76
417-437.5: 0.7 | 8.22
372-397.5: 3.6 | 6.94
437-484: 1.1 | 8.66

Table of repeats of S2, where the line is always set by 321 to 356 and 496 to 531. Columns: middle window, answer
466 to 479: -0.8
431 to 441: -0.1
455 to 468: -0.7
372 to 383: 2.5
